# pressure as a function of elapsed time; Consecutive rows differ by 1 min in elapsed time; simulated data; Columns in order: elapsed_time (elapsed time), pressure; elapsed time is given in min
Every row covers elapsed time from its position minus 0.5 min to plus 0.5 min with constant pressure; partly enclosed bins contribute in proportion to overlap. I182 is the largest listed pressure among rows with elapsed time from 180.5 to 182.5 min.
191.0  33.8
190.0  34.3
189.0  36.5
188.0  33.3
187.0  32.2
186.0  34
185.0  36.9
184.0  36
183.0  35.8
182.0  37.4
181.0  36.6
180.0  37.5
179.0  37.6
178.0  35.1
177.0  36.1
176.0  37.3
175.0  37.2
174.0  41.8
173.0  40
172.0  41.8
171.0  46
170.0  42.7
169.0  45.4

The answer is 37.4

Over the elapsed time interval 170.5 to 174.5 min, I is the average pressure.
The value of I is 42.4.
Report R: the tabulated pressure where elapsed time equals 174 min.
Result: 41.8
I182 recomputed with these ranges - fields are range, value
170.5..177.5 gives 46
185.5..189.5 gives 36.5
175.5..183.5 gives 37.6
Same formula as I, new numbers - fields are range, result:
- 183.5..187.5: 34.8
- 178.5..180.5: 37.5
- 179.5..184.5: 36.7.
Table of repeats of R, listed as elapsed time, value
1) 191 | 33.8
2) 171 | 46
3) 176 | 37.3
